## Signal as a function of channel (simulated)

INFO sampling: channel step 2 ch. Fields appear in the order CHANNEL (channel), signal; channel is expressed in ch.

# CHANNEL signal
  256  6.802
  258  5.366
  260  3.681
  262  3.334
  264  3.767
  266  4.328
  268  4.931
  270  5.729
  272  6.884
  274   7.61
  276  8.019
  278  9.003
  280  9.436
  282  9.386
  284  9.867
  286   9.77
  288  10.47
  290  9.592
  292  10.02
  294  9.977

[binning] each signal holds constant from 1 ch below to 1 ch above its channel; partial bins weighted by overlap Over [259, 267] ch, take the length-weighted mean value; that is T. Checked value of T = 3.78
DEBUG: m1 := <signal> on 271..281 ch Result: 8.19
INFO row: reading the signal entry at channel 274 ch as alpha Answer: 7.61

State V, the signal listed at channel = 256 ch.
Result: 6.802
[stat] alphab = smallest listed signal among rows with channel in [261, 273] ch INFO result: 3.334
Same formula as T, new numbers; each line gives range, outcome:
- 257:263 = 4.13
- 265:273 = 5.47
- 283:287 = 9.82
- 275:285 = 9.14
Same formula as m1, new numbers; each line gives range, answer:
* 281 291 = 9.82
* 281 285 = 9.63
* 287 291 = 10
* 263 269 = 4.34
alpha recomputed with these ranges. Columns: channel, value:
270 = 5.729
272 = 6.884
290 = 9.592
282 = 9.386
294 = 9.977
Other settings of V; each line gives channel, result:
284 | 9.867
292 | 10.02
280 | 9.436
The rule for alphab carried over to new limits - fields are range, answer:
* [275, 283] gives 8.019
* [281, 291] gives 9.386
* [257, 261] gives 3.681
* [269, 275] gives 5.729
